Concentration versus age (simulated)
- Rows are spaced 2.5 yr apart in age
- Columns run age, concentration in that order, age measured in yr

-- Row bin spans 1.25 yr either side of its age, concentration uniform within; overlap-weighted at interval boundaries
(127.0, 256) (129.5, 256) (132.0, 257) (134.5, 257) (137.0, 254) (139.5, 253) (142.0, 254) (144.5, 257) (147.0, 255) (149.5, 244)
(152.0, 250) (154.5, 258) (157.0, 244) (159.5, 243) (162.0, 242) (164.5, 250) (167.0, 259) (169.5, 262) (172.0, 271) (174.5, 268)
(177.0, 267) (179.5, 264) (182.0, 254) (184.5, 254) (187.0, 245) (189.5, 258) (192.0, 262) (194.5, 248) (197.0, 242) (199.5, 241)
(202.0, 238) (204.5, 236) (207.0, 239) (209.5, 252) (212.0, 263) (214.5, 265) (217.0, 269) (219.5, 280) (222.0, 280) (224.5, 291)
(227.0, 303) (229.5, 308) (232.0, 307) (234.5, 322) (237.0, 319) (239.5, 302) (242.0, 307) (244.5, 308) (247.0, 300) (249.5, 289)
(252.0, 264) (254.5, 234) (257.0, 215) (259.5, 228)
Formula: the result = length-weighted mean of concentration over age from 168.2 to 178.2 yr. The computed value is 267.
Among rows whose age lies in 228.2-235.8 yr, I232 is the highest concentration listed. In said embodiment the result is 322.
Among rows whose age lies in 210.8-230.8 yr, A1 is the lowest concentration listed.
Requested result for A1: 263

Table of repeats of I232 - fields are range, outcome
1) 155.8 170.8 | 262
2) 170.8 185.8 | 271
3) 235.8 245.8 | 319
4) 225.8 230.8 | 308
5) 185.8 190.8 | 258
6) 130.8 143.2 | 257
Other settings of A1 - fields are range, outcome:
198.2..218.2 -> 236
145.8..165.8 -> 242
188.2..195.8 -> 248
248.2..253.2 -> 264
